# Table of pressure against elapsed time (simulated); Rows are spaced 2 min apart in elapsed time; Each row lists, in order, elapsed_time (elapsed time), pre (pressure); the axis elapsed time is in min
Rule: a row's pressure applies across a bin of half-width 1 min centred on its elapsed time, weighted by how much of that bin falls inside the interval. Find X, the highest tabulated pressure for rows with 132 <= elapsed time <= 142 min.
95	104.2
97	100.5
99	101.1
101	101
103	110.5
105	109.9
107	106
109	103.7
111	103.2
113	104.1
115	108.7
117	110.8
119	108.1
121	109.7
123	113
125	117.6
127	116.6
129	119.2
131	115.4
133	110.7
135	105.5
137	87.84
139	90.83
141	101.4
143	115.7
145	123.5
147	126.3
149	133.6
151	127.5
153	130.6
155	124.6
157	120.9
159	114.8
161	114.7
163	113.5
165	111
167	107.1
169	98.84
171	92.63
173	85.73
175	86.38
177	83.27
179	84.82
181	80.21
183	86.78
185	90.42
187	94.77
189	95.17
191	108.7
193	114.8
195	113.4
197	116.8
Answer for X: 110.7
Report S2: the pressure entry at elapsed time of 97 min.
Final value 100.5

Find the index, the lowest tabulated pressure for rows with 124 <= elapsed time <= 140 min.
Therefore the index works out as 87.84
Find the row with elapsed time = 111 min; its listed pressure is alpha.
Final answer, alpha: 103.2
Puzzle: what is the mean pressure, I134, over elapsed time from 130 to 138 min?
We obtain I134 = 105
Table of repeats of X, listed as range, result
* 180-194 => 114.8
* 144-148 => 126.3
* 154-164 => 124.6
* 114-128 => 117.6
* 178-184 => 86.78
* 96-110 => 110.5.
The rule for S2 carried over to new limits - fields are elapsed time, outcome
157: 120.9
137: 87.84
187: 94.77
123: 113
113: 104.1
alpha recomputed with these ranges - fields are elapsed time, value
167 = 107.1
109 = 103.7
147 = 126.3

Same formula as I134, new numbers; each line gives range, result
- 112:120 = 108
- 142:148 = 122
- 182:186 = 88.6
